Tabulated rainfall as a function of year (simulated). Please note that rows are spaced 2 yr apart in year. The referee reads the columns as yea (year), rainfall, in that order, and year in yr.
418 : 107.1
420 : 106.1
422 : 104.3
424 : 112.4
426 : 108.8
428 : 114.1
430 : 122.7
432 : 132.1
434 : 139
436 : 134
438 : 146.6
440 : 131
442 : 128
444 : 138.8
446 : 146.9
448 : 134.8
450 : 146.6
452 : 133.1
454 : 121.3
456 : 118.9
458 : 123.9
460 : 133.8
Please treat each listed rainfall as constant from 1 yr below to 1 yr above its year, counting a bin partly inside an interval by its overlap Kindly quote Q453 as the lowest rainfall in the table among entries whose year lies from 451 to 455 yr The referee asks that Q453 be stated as 121.3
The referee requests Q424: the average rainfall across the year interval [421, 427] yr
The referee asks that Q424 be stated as 108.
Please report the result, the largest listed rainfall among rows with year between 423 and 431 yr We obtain 122.7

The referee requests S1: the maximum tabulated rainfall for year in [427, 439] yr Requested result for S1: 146.6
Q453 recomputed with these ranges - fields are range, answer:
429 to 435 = 122.7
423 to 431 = 108.8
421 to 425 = 104.3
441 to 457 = 118.9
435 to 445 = 128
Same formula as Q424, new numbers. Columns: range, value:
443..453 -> 140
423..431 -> 114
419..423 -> 105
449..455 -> 134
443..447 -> 143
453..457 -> 120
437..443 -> 135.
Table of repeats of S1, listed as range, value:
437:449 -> 146.9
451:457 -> 133.1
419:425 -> 112.4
